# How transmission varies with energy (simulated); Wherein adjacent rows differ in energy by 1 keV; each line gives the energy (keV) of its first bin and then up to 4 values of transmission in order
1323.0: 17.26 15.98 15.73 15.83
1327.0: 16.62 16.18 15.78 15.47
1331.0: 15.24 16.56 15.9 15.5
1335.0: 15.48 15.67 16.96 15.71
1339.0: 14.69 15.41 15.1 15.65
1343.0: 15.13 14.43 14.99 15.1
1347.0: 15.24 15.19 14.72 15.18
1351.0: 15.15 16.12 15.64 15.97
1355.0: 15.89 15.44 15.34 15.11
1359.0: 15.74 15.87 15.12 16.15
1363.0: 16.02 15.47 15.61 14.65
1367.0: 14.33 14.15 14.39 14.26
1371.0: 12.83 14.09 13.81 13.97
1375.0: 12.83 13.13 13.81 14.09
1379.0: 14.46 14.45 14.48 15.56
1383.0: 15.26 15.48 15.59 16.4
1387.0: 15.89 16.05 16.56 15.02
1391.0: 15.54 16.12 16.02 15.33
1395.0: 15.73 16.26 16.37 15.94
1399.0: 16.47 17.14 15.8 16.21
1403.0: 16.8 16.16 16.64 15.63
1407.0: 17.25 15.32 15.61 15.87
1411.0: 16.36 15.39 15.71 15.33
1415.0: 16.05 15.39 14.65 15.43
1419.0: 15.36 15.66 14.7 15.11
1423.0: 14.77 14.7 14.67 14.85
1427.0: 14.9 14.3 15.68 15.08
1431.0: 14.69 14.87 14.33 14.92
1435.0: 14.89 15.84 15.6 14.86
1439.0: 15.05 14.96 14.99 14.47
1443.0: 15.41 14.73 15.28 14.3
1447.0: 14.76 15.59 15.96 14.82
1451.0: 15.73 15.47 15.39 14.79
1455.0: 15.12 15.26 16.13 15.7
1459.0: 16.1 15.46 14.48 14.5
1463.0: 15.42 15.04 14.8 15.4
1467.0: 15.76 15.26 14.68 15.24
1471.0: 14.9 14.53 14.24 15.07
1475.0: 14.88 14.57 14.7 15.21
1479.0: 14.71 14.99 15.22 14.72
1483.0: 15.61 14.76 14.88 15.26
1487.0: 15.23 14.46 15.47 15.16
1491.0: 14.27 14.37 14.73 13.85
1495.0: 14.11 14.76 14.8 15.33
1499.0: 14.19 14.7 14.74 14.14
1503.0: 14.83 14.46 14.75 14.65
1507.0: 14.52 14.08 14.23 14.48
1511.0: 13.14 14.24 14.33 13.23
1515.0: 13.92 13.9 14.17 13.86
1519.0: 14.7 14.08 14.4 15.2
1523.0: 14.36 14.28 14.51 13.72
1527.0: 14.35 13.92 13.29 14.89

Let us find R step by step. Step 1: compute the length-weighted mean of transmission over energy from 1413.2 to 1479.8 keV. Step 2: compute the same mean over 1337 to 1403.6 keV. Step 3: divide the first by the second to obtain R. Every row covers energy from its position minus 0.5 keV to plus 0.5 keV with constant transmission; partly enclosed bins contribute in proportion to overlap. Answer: 1.0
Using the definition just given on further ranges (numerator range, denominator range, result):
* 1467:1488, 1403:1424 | 0.96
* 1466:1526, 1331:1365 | 0.94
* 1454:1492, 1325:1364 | 0.97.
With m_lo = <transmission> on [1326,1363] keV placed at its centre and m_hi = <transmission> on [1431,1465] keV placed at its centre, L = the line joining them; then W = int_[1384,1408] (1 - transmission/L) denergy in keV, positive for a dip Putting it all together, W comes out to -1.2 keV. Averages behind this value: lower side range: 15.6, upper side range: 15.1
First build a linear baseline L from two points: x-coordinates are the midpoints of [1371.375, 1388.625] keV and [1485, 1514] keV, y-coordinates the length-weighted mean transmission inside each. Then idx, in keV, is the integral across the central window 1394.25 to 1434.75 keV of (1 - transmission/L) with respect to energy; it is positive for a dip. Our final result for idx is -2.54 keV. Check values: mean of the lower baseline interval 14.7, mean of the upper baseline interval 14.5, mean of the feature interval 15.5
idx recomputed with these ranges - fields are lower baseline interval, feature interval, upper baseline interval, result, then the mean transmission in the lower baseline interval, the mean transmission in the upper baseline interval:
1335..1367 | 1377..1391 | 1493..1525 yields -0.1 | 15.4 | 14.3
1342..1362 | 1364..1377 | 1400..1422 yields 1.2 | 15.4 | 15.8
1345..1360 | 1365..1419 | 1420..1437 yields -0.6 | 15.4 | 14.9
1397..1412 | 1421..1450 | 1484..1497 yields 1.3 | 16.2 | 14.7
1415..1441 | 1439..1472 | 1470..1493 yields -0.5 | 15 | 14.9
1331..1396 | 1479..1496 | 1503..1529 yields -0.5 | 15.2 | 14.2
